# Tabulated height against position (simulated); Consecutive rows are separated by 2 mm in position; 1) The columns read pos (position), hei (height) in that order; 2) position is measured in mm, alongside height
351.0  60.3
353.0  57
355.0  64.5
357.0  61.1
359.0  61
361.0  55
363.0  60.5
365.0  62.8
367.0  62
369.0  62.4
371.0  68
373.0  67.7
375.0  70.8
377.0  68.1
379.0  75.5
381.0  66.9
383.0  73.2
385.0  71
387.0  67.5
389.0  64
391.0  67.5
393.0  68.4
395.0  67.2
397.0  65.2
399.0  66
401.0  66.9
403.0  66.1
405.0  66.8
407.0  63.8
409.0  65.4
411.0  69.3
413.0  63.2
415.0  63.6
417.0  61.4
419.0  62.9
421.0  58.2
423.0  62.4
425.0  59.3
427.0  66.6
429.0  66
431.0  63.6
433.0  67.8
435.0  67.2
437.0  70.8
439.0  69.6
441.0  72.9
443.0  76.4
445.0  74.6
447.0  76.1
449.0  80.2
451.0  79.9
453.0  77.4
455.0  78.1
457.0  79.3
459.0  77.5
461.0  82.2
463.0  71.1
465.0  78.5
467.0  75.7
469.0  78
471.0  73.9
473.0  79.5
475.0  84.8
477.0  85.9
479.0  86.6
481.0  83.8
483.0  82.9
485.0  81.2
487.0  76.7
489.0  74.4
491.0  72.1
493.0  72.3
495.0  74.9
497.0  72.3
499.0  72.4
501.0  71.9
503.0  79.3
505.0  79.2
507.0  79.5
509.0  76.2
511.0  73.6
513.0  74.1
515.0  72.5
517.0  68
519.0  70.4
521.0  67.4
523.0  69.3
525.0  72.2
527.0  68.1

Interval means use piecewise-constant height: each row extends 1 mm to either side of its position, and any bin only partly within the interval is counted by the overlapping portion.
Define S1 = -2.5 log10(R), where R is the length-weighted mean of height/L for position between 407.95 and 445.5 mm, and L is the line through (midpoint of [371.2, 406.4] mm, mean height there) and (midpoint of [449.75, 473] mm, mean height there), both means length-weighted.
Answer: 0.11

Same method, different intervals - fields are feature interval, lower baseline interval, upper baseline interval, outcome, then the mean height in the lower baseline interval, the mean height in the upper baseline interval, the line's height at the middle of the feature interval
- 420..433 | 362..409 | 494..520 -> 0.10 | 66.9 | 74.2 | 69.3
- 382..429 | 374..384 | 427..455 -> 0.10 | 70.9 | 72.5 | 71.6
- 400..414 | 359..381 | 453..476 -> 0.07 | 65.2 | 78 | 70.2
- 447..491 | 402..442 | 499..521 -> -0.13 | 65.3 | 74.1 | 70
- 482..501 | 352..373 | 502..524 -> -0.05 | 61.7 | 73.6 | 71.9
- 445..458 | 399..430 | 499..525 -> -0.16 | 64.2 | 73.4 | 67.7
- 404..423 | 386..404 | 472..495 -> 0.09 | 66.5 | 79.8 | 69.3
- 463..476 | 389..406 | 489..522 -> -0.10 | 66.6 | 73.5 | 71.2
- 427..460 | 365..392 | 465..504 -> 0.01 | 67.9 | 77.8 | 74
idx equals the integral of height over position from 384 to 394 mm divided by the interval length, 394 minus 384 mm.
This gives 67.7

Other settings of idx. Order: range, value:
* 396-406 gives 66.2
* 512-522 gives 70.5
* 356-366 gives 60.1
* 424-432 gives 63.9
